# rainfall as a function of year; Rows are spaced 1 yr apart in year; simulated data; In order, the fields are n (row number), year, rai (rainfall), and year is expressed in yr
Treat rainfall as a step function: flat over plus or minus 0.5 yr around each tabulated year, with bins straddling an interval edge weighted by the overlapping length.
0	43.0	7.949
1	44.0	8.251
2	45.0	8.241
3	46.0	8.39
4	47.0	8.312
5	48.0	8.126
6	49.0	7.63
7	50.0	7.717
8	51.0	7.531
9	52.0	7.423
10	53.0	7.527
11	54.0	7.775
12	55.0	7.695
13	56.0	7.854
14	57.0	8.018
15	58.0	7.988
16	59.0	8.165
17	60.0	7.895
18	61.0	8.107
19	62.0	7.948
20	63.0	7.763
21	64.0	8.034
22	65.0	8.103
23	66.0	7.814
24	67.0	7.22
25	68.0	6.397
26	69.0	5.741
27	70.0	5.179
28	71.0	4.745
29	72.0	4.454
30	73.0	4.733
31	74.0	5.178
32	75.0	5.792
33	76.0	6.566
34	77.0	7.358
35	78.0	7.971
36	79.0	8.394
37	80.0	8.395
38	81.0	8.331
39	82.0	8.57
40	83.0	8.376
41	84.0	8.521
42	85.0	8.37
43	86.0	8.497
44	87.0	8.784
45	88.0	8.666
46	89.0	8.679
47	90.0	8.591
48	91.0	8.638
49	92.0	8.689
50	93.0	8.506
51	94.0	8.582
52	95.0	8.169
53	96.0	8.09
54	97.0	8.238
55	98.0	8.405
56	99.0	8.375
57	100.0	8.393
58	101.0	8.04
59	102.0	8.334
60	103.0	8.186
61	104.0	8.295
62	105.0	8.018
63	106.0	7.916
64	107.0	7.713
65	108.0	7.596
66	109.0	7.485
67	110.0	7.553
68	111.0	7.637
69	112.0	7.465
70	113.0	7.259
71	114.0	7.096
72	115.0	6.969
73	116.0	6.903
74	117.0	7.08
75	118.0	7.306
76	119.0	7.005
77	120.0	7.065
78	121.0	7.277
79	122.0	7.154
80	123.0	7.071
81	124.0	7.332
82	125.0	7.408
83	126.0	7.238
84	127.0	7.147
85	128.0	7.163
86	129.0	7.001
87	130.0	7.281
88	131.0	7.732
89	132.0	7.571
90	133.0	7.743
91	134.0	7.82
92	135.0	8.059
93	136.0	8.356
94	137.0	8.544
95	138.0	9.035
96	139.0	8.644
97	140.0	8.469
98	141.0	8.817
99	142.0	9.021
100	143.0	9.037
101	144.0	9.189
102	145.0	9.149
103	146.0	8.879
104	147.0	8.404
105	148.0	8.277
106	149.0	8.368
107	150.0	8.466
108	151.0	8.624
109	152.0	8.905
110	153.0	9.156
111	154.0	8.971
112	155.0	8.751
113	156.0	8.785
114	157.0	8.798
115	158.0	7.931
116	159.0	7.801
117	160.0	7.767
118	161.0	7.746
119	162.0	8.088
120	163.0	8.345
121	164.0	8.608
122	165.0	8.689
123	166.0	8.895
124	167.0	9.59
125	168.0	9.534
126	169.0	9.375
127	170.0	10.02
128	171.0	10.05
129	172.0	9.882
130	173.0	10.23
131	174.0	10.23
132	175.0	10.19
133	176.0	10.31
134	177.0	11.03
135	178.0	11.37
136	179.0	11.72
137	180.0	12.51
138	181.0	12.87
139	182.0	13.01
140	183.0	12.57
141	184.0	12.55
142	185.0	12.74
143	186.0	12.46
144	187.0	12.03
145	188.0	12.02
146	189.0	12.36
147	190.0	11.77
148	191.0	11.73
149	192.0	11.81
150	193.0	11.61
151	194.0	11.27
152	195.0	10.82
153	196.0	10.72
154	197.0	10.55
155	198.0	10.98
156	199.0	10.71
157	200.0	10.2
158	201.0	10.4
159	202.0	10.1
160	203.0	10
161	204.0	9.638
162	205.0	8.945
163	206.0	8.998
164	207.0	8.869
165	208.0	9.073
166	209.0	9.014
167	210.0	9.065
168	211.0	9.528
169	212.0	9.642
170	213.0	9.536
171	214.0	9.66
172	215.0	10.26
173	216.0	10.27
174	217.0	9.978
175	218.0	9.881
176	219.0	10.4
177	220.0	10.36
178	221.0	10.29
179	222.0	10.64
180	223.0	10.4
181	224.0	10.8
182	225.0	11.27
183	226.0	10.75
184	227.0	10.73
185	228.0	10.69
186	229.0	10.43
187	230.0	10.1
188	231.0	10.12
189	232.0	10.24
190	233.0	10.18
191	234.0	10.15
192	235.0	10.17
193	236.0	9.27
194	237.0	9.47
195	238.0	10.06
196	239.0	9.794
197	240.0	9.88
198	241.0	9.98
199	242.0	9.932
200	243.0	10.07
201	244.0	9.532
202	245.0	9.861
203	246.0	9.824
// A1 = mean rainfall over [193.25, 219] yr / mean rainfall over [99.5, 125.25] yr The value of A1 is 1.3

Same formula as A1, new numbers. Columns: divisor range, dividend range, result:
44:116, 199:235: 1.30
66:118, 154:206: 1.37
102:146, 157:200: 1.36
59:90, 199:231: 1.36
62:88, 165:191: 1.54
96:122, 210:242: 1.32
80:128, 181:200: 1.49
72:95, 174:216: 1.38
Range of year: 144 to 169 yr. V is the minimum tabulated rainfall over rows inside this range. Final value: 7.746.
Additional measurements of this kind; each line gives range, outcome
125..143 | 7.001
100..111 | 7.485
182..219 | 8.869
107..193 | 6.903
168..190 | 9.375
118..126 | 7.005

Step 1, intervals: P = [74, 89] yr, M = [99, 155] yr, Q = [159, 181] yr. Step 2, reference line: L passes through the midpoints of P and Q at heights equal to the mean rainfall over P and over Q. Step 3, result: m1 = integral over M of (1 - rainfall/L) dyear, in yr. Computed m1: 5.91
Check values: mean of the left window 7.97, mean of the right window 9.75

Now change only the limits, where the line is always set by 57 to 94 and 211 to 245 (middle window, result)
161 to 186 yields -3.4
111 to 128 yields 2.3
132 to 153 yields 0.3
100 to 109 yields 0.0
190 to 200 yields -1.6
